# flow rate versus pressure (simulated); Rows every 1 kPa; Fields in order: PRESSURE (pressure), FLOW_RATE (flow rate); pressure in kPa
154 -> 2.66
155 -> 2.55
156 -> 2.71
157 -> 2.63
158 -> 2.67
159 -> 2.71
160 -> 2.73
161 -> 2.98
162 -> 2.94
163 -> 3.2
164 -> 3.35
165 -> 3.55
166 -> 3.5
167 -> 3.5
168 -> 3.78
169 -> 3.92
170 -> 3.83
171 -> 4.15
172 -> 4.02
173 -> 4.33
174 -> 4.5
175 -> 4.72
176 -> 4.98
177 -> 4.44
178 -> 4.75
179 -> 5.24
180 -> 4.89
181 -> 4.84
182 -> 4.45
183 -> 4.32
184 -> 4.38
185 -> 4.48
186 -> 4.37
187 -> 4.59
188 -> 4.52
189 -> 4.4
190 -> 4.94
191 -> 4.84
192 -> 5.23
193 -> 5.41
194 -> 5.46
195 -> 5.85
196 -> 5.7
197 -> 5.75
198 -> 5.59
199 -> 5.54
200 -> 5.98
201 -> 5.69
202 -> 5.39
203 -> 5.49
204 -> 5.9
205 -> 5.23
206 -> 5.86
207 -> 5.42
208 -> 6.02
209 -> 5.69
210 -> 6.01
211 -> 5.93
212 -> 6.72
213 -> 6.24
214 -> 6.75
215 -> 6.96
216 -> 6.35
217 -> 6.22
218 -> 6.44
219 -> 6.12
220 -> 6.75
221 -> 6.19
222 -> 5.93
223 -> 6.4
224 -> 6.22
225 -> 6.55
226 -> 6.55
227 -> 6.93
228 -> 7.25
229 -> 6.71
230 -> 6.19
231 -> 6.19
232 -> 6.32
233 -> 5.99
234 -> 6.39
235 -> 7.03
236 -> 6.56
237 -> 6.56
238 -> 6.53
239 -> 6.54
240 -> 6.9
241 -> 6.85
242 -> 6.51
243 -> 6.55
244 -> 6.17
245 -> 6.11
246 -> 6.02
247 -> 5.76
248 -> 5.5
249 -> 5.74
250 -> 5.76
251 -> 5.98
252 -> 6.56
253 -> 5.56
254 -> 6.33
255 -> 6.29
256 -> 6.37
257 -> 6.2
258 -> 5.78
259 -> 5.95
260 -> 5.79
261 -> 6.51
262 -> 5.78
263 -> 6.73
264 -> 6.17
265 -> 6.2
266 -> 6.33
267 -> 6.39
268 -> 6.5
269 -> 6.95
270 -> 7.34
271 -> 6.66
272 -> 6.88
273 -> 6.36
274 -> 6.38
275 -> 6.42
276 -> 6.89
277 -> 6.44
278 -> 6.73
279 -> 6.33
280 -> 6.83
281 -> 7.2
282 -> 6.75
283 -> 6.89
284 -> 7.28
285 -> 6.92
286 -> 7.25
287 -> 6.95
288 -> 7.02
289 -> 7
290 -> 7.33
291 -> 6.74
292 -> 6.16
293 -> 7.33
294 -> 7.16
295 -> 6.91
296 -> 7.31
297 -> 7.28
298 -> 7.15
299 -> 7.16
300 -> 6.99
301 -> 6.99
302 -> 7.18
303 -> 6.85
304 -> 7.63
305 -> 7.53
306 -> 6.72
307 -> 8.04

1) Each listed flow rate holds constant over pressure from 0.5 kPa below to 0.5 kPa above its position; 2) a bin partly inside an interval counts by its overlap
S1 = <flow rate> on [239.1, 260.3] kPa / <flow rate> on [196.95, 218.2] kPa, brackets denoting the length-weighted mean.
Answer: 1.03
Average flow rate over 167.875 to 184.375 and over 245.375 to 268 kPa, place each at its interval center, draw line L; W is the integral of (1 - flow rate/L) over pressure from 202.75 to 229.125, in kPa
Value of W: -4.9 kPa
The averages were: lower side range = 4.46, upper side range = 6.09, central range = 6.25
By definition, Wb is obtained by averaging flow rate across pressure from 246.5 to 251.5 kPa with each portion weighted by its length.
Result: 5.75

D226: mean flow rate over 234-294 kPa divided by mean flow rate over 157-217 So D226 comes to 1.35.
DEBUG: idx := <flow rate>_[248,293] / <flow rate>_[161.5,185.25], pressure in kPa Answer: 1.56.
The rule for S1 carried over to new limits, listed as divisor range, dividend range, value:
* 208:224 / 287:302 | 1.12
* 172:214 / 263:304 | 1.31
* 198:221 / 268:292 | 1.13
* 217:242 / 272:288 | 1.04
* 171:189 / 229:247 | 1.41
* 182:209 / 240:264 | 1.17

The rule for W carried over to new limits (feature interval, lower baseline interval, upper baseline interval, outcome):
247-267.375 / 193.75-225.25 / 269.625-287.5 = 1.5 kPa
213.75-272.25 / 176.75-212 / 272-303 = -2.6 kPa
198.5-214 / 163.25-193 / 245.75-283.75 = -2.5 kPa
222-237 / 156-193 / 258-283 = -2.8 kPa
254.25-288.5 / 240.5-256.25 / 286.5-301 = 0.1 kPa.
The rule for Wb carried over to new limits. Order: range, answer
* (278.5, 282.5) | 6.78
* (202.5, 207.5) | 5.58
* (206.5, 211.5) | 5.81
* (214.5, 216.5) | 6.65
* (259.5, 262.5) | 6.03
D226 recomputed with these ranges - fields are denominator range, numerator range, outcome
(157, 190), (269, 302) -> 1.72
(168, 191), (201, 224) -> 1.35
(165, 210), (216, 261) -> 1.29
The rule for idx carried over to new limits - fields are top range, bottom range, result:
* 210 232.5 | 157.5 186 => 1.62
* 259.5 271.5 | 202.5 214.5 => 1.09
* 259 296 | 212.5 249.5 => 1.05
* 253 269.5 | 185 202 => 1.20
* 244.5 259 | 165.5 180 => 1.40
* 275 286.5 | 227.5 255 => 1.08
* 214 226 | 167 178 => 1.50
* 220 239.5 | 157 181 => 1.68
